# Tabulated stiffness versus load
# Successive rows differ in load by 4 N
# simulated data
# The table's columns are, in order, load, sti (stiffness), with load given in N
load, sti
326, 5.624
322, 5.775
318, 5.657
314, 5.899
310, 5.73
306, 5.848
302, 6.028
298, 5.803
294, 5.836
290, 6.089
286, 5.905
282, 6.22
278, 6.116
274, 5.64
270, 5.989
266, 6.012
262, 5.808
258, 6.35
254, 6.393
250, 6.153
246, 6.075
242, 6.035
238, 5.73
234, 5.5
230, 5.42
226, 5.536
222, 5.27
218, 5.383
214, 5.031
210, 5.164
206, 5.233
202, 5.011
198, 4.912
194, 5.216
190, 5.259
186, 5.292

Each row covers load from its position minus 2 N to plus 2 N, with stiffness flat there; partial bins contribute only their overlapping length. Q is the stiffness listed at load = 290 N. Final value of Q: 6.089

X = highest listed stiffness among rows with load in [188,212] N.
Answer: 5.259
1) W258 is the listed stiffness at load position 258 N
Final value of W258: 6.35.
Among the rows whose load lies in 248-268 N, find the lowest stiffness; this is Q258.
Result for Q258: 5.808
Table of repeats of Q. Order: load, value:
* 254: 6.393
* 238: 5.73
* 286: 5.905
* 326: 5.624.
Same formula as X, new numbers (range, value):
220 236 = 5.536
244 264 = 6.393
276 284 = 6.22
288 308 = 6.089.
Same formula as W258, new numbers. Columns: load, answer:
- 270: 5.989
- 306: 5.848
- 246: 6.075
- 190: 5.259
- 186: 5.292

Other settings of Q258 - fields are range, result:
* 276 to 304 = 5.803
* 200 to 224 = 5.011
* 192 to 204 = 4.912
